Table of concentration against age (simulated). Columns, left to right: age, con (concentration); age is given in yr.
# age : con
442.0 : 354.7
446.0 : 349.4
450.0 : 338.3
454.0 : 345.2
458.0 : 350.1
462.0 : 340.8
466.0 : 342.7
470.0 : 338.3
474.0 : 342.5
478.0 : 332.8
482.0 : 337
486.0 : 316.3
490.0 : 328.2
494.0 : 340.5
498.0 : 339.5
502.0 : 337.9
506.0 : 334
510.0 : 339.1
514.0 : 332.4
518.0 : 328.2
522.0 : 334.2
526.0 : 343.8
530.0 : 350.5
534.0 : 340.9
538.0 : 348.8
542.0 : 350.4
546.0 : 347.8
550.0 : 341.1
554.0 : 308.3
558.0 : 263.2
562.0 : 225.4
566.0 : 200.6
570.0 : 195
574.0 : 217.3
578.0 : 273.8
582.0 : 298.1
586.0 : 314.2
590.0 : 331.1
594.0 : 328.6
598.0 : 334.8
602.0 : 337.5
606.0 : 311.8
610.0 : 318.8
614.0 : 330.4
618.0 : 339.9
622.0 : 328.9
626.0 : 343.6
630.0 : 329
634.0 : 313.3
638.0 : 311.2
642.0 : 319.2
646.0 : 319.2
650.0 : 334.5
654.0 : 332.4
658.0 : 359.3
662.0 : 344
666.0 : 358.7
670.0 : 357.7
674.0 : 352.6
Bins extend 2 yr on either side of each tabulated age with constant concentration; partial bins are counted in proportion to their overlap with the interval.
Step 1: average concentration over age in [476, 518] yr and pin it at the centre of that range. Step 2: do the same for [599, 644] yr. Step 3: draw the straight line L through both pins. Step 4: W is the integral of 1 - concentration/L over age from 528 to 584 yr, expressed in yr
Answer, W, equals 6.8 yr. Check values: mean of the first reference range 334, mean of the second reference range 326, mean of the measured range 290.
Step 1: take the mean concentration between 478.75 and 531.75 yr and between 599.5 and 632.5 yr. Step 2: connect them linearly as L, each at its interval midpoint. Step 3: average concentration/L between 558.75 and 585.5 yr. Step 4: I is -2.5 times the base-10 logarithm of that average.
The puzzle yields 0.349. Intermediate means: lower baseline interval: 335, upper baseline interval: 330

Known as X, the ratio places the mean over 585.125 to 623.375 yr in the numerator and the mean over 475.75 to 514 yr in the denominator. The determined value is 1.0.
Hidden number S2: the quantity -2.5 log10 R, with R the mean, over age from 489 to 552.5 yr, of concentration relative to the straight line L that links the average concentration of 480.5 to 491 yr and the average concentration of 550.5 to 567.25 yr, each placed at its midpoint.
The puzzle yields -0.16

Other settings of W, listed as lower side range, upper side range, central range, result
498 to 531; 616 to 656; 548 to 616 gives 8.51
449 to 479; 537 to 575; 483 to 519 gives -1.89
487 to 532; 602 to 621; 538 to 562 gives 1.19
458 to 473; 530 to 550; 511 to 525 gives 0.50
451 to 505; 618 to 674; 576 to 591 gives 1.51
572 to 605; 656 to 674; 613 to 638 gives -0.05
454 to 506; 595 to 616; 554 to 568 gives 3.80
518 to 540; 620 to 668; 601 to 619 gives 0.49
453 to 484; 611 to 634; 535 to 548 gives -0.45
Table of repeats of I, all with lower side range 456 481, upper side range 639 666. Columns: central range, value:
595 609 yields 0.03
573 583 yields 0.27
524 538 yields -0.02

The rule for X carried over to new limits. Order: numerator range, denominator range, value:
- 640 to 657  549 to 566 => 1.21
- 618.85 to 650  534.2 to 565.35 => 1.05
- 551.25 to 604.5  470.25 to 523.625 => 0.84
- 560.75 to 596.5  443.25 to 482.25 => 0.78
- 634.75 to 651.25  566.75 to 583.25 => 1.33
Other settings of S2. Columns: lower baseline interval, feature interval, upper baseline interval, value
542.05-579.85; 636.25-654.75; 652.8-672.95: 0.05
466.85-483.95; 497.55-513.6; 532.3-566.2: -0.04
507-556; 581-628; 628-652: 0.00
